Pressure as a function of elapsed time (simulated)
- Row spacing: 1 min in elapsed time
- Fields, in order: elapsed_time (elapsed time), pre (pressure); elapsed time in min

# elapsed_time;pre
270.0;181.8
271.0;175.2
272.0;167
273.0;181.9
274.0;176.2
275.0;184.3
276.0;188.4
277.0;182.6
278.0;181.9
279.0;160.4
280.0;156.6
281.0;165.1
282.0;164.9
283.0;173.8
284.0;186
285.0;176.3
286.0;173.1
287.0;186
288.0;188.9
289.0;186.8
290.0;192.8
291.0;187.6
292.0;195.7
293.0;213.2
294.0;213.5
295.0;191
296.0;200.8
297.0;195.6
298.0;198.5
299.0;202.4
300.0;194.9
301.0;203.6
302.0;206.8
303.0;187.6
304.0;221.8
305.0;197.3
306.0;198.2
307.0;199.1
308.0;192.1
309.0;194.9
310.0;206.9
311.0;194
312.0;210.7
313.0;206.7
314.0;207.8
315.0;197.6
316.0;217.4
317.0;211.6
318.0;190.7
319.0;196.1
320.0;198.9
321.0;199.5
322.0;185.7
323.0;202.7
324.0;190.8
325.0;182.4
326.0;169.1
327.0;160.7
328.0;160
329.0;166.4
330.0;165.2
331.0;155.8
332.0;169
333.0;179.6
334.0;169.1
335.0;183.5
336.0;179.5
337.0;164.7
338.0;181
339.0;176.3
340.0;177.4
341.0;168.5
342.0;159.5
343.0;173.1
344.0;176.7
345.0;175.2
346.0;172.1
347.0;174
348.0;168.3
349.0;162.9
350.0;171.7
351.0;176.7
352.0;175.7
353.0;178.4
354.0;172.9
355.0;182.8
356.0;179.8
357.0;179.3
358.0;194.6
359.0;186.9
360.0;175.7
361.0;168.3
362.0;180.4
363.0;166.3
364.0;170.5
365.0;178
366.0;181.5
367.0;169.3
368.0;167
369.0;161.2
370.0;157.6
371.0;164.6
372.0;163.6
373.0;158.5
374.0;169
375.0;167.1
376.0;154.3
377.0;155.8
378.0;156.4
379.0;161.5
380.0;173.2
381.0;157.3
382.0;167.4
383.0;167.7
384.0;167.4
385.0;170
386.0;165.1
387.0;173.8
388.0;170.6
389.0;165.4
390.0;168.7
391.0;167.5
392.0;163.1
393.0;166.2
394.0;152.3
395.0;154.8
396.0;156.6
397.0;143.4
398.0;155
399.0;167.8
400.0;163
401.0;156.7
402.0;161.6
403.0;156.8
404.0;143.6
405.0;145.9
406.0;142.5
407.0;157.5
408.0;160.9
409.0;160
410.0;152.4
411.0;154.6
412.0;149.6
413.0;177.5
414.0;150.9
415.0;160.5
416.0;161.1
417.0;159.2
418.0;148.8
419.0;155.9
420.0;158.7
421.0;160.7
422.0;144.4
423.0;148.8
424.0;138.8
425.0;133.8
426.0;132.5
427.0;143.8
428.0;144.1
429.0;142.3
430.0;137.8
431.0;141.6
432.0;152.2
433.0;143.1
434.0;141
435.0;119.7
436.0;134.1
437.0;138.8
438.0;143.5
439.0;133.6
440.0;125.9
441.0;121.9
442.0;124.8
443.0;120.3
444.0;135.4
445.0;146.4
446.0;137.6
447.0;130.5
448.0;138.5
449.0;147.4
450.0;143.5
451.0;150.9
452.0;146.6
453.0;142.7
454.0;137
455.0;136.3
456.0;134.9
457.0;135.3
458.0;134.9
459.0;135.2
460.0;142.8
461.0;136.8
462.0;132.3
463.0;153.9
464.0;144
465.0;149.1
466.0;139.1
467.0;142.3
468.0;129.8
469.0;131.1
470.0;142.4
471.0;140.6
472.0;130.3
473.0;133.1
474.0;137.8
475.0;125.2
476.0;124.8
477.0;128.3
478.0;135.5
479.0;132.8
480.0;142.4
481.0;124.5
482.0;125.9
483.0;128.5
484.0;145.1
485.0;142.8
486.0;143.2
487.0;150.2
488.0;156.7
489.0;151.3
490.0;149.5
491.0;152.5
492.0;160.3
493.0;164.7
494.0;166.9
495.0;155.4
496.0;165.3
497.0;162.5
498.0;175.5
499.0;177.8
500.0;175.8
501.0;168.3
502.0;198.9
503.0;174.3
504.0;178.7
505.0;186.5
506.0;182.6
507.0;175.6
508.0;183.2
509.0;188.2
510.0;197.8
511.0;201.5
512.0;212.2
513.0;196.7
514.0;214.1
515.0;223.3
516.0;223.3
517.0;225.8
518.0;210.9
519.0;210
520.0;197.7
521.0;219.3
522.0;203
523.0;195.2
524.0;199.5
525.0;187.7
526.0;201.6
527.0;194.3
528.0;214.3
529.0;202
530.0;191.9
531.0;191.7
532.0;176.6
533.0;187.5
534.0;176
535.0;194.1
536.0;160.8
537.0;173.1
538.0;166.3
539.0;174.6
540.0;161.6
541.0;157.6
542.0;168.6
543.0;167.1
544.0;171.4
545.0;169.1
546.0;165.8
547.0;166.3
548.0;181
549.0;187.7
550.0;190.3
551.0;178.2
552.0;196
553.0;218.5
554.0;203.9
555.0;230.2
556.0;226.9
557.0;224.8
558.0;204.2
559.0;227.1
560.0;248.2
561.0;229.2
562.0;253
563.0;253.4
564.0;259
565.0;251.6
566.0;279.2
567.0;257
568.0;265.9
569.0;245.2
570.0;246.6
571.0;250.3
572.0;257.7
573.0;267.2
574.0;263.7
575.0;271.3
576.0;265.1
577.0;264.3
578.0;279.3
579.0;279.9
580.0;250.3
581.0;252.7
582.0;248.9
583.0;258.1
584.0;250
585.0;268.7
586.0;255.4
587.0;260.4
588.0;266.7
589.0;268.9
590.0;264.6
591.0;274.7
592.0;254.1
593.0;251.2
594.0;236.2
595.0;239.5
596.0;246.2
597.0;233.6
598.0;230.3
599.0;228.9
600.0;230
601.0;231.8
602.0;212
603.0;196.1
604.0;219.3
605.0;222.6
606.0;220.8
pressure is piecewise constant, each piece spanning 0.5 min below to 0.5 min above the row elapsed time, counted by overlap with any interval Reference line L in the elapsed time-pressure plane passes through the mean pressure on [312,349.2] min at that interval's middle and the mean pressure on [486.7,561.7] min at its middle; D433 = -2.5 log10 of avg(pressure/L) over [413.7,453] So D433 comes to 0.29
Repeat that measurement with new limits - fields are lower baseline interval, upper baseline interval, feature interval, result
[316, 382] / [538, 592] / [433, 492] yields 0.43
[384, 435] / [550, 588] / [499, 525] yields 0.09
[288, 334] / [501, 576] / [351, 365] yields 0.11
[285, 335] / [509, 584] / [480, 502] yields 0.33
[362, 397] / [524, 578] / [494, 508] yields 0.14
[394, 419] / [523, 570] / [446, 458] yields 0.22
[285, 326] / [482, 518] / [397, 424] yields 0.19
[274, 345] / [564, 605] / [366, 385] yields 0.23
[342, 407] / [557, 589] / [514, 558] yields 0.23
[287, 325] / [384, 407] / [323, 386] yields 0.04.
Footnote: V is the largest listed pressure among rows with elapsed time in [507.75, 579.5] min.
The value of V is 279.9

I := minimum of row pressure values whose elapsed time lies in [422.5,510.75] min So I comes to 119.7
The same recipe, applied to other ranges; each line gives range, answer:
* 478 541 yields 124.5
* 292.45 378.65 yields 154.3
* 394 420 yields 142.5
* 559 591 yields 227.1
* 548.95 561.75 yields 178.2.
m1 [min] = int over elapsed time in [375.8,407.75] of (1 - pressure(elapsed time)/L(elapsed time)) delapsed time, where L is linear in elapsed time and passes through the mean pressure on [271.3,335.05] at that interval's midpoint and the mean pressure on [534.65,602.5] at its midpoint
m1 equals 6.6 min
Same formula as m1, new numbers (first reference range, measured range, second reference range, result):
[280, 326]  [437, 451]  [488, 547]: 3.9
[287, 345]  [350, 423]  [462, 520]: 6.0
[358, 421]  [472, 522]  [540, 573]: 7.2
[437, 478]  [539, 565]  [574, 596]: 3.0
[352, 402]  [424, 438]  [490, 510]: 2.5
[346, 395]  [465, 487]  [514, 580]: 6.8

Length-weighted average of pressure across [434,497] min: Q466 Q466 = 140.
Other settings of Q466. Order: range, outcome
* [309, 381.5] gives 177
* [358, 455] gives 154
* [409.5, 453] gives 144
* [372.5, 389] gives 165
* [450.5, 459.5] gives 139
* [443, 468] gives 140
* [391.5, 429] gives 153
